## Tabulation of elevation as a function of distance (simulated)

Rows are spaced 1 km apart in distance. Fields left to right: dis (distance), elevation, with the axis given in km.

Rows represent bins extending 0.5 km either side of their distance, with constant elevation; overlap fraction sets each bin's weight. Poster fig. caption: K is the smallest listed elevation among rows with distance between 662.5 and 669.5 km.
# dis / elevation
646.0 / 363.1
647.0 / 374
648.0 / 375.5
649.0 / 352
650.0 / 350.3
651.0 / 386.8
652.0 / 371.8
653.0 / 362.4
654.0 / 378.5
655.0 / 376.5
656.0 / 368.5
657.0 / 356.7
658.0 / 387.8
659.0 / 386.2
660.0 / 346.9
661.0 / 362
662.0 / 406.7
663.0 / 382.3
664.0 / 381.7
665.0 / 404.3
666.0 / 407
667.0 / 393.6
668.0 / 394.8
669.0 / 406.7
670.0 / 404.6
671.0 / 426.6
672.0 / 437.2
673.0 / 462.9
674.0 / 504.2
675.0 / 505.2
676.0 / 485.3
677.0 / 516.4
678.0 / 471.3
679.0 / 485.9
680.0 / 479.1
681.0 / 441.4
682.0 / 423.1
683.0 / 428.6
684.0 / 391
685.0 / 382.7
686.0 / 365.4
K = 381.7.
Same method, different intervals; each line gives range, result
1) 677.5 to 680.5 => 471.3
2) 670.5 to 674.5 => 426.6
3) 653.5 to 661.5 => 346.9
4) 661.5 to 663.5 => 382.3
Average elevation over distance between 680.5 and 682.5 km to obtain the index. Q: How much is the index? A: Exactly 432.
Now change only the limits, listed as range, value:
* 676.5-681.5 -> 479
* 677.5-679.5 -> 479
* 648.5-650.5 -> 351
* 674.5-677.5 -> 502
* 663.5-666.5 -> 398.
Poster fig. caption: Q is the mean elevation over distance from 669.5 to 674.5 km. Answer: 447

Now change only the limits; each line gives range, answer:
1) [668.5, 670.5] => 406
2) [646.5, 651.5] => 368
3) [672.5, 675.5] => 491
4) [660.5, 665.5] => 387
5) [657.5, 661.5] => 371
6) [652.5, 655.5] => 372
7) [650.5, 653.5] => 374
